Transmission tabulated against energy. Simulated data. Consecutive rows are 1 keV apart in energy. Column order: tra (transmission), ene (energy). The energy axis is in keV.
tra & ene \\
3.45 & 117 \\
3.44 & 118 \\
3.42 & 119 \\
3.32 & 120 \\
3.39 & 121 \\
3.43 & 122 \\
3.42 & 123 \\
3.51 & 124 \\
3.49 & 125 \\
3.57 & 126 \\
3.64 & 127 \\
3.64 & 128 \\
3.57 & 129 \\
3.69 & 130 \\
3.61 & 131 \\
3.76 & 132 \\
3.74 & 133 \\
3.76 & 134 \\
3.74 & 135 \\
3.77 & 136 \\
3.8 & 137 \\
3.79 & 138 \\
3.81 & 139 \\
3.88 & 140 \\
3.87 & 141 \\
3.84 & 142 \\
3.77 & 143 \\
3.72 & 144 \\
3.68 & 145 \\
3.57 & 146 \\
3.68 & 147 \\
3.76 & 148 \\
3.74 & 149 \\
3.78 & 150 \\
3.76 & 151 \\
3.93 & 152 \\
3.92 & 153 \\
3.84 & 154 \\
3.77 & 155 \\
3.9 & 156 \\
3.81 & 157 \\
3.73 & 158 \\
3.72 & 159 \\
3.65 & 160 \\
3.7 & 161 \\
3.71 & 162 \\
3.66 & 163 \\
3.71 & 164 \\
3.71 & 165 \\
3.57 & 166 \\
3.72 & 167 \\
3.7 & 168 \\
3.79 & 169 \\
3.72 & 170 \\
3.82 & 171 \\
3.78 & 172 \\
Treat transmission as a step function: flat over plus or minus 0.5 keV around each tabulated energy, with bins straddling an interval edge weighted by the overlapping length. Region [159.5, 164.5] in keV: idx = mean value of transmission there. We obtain 3.69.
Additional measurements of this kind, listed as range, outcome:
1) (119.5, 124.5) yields 3.41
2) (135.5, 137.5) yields 3.79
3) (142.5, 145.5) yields 3.72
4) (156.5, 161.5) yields 3.72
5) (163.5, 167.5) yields 3.68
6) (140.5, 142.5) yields 3.85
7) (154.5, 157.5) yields 3.83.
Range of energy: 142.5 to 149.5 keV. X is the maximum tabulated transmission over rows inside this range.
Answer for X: 3.77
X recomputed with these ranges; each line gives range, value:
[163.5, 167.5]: 3.72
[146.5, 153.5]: 3.93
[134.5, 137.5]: 3.8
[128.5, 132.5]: 3.76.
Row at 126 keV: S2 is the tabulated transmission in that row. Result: 3.57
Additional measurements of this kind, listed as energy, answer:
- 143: 3.77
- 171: 3.82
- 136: 3.77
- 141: 3.87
